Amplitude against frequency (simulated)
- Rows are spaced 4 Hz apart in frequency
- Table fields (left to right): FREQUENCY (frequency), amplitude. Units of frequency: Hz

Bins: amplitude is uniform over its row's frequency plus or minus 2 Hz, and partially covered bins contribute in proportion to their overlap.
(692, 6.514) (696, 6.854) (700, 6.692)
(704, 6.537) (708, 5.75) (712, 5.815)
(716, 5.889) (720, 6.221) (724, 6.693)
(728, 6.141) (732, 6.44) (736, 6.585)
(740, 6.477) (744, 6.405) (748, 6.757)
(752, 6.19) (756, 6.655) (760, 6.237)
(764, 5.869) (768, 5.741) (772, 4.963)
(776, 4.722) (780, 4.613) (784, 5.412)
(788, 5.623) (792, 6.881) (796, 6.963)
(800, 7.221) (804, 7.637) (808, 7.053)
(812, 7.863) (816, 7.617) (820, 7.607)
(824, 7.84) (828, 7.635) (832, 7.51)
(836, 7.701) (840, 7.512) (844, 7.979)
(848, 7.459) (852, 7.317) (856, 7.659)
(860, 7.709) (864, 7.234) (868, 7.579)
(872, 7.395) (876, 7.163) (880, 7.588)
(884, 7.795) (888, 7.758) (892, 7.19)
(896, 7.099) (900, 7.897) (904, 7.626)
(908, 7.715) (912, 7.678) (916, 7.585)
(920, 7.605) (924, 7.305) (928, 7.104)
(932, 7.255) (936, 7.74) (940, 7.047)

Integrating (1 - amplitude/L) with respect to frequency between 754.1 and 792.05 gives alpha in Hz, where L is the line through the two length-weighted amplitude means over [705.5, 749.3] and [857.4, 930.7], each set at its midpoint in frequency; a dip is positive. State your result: 5.77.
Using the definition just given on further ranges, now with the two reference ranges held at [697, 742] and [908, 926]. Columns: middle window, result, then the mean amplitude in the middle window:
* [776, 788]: 2.9 Hz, 5.07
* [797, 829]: -2.9 Hz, 7.54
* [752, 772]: 1.7 Hz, 6.02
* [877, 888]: -0.5 Hz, 7.66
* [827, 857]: -2.2 Hz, 7.59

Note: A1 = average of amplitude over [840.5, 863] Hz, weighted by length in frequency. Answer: 7.6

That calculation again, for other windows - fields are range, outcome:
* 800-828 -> 7.58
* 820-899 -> 7.54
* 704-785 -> 6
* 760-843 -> 6.7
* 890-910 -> 7.51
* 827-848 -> 7.65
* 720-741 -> 6.44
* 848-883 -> 7.47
